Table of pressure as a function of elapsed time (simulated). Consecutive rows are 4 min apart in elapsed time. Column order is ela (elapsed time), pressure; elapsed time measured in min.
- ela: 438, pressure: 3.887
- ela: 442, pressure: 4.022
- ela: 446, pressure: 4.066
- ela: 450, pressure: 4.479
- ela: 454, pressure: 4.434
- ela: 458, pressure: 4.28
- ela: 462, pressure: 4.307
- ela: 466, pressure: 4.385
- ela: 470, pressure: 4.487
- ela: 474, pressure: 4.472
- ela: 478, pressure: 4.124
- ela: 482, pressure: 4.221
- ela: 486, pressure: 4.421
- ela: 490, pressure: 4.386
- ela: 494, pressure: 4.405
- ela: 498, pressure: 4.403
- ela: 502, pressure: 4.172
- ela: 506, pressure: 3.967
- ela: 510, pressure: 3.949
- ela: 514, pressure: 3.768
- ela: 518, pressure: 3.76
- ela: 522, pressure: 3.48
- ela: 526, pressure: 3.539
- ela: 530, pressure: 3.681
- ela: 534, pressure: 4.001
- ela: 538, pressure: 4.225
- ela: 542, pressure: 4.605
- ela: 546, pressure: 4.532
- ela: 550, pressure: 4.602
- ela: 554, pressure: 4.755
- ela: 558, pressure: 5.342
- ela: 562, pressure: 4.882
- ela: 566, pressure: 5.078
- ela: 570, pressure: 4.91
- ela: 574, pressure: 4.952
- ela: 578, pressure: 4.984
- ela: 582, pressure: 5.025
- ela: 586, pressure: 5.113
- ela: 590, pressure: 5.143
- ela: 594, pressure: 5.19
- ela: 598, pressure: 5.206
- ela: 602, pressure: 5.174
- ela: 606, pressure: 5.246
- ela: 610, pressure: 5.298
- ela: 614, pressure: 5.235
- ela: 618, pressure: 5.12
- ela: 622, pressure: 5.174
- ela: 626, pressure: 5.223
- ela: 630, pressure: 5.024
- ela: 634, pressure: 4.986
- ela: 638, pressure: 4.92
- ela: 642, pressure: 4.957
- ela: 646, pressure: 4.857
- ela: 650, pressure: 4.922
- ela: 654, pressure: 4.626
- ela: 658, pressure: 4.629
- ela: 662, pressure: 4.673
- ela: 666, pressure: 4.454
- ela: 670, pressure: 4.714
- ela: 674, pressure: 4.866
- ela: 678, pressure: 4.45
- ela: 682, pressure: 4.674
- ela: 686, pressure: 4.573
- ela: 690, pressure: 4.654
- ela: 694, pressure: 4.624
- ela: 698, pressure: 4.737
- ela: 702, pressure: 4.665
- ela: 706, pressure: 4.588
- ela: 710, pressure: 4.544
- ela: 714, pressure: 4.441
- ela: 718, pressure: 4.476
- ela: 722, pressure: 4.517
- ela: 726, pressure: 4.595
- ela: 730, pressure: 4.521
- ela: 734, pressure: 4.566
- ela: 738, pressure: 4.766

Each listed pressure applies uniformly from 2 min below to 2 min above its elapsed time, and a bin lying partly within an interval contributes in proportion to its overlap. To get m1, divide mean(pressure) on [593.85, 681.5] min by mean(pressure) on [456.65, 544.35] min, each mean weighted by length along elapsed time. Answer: 1.2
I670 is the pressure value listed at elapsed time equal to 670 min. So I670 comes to 4.714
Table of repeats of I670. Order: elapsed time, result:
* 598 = 5.206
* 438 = 3.887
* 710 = 4.544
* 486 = 4.421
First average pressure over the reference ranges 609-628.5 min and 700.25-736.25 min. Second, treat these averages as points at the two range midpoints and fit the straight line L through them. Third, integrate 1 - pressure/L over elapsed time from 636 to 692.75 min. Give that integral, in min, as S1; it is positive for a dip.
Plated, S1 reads 2.2 min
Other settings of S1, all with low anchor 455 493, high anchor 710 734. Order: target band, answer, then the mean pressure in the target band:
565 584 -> -2.4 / 4.99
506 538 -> 4.4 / 3.78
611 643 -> -4.6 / 5.09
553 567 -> -2.0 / 5.03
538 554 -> -0.6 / 4.56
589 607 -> -3.1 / 5.19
